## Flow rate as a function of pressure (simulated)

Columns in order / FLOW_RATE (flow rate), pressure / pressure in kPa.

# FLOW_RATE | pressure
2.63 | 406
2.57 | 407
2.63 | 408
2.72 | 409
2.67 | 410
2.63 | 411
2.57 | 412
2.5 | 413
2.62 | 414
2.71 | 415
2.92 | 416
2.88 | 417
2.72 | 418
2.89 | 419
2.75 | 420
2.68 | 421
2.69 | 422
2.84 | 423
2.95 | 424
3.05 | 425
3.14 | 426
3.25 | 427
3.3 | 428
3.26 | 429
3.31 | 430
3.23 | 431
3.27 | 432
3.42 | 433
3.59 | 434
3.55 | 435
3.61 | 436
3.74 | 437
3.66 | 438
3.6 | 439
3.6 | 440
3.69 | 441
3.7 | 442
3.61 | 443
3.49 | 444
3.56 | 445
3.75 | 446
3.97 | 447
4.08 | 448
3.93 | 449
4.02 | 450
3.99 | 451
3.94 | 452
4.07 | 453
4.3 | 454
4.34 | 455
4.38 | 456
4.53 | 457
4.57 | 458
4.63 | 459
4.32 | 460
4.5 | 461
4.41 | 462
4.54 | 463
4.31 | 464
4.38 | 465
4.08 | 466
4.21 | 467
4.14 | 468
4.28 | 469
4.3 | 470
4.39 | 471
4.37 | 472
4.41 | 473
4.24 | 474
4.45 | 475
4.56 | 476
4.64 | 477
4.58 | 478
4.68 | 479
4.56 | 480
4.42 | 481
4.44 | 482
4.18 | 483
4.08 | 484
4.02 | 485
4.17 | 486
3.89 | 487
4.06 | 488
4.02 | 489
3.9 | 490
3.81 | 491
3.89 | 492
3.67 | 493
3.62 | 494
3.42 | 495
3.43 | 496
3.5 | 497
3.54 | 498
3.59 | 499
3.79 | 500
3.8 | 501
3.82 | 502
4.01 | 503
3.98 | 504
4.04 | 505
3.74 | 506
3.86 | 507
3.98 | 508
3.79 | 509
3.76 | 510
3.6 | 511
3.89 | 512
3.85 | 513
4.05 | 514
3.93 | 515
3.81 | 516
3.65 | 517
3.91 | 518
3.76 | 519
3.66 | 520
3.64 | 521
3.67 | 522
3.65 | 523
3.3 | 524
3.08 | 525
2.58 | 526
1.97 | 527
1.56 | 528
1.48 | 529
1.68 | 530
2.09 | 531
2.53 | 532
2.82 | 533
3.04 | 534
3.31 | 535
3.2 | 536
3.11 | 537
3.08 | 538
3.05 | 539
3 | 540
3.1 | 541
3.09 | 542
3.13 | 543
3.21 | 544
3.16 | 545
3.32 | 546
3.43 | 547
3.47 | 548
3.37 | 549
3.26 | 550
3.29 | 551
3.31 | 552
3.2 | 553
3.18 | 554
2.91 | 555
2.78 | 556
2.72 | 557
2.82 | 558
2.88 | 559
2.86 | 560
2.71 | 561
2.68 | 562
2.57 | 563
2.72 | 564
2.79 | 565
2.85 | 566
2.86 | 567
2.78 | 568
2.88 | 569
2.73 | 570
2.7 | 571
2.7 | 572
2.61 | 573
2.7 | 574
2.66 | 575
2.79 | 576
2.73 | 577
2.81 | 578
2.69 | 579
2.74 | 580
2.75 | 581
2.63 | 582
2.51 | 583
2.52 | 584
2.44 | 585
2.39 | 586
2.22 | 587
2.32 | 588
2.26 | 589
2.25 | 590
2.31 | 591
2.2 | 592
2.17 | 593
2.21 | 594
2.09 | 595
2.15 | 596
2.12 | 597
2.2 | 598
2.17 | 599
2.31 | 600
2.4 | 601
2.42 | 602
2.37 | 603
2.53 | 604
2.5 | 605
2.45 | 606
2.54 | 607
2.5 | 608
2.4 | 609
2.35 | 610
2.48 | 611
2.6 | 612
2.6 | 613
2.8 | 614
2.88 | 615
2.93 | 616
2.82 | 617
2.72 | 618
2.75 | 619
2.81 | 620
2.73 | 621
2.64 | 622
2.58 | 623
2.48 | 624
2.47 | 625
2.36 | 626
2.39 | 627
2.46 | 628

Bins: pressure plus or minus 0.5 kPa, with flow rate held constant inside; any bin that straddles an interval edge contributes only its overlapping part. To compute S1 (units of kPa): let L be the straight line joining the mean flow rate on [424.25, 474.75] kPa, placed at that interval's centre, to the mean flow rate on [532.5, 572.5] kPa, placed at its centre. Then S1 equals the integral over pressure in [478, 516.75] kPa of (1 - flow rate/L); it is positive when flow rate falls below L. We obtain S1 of -4.7 kPa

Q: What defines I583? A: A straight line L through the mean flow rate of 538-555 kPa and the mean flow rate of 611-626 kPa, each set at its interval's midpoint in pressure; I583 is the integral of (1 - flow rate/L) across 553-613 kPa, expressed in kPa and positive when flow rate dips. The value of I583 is 7.9 kPa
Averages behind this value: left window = 3.21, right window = 2.68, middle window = 2.56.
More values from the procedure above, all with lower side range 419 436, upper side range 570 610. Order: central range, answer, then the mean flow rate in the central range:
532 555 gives -4.5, 3.17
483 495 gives -4.3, 3.91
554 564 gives -0.8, 2.79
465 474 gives -4.0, 4.28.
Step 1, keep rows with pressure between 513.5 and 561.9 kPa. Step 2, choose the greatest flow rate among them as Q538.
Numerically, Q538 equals 4.05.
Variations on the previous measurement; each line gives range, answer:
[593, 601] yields 2.4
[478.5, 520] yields 4.68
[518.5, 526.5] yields 3.76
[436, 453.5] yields 4.08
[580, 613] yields 2.75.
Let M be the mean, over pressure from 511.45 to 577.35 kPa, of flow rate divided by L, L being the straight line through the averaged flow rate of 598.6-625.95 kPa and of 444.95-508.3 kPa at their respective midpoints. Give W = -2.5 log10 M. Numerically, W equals 0.11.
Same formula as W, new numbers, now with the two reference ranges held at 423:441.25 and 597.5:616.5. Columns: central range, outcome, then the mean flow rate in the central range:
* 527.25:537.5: 0.163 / 2.47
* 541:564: -0.105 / 3.05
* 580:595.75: 0.103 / 2.36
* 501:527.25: -0.231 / 3.67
